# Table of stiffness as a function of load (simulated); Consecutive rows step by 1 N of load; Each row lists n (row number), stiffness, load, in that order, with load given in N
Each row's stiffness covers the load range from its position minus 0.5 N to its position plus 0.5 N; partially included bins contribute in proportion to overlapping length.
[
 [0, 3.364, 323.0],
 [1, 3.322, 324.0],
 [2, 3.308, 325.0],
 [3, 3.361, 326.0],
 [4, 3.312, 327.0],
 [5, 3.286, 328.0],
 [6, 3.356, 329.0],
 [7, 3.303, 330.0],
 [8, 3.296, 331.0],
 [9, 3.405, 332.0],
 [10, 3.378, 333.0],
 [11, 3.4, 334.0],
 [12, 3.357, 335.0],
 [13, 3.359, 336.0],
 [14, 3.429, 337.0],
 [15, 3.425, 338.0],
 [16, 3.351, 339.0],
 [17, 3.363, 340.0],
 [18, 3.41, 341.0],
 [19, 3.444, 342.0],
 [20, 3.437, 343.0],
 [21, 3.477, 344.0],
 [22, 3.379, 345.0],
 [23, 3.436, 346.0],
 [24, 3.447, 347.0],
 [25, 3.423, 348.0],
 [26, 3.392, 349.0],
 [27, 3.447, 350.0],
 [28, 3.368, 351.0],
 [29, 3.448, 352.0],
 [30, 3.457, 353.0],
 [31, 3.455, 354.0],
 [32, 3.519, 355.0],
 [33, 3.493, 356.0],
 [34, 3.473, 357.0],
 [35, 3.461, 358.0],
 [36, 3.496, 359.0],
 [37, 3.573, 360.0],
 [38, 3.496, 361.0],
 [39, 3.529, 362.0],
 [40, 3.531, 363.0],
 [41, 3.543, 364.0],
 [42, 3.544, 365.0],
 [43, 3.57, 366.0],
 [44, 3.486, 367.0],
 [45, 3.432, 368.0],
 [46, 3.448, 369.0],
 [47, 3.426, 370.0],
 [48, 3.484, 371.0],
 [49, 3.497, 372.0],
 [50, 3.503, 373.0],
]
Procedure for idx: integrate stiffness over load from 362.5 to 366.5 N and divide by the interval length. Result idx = 3.55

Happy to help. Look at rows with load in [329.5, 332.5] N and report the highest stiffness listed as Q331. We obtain 3.405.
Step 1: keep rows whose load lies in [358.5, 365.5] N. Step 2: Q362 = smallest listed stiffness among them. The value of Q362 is 3.496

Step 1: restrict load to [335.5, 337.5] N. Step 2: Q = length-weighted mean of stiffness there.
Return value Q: 3.39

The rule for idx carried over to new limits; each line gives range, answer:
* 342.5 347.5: 3.44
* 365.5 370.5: 3.47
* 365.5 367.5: 3.53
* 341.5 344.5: 3.45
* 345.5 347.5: 3.44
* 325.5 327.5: 3.34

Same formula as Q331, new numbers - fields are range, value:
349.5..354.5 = 3.457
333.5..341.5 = 3.429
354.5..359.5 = 3.519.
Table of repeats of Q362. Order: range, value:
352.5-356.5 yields 3.455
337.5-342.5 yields 3.351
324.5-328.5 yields 3.286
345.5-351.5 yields 3.368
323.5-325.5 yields 3.308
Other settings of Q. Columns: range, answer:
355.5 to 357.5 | 3.48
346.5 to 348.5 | 3.44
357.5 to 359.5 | 3.48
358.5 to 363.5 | 3.52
